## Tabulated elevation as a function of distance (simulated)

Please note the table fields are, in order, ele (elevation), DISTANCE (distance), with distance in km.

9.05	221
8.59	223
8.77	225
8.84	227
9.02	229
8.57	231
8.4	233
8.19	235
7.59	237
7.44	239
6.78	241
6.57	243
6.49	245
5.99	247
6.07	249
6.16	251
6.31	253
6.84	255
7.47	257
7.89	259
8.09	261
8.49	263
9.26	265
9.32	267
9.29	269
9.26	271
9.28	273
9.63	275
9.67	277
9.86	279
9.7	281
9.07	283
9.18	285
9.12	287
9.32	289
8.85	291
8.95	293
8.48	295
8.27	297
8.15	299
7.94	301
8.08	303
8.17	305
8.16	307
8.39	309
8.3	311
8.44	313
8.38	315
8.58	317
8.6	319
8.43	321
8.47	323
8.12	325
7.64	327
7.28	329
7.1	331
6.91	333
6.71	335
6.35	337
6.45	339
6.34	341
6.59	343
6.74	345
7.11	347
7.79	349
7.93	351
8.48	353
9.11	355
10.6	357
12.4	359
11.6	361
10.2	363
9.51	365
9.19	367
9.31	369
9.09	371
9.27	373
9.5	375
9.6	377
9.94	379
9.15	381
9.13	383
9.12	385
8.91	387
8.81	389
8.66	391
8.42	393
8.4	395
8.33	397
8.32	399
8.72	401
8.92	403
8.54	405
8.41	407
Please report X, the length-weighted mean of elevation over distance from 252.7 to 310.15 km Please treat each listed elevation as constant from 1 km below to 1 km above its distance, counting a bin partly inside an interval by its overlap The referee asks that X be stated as 8.67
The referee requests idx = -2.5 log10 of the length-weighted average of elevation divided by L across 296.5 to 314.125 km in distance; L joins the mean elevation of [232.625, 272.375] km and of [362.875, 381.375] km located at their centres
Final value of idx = 0.03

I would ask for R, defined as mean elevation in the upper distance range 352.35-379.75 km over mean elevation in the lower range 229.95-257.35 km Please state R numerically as 1.40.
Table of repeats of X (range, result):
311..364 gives 8.17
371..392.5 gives 9.19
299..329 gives 8.23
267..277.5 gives 9.4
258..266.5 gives 8.48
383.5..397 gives 8.71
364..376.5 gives 9.32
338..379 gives 8.87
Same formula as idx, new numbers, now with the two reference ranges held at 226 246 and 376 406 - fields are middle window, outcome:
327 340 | 0.23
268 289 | -0.16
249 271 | 0.01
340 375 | -0.03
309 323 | -0.01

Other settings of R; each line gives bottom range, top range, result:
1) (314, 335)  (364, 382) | 1.19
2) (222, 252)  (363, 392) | 1.22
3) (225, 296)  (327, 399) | 1.03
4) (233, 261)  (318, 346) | 1.04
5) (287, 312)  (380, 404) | 1.03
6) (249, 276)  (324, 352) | 0.87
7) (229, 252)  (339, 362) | 1.18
